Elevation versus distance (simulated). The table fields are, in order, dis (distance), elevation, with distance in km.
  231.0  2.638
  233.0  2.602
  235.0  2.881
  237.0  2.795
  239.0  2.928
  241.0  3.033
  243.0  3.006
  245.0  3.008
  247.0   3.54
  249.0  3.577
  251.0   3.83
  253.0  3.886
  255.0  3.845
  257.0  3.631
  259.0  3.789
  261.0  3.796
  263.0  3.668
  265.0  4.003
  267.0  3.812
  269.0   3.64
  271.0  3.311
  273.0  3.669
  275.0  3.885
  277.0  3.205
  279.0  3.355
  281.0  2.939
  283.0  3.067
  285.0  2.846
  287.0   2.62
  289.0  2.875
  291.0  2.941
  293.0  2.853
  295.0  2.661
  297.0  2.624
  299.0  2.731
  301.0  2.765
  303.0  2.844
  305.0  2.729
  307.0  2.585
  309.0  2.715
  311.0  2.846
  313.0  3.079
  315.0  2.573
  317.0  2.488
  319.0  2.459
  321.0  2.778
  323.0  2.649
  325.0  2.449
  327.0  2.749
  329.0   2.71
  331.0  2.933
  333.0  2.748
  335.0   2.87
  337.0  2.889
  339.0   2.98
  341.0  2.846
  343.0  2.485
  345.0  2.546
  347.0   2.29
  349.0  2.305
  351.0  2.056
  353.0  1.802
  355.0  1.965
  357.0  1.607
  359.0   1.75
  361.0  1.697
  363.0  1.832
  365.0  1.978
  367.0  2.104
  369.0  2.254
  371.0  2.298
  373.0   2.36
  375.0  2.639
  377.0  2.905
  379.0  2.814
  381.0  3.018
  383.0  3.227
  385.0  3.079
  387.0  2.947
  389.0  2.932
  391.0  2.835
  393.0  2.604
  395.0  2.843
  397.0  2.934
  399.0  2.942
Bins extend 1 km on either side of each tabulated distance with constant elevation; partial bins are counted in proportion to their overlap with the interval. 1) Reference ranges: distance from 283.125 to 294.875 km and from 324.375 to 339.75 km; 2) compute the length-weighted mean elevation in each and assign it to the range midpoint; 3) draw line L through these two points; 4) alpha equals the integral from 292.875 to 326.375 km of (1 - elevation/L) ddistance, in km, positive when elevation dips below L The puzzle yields 1.5 km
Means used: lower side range 2.83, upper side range 2.8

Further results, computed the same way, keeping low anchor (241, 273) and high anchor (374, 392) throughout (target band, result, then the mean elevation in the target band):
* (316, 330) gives 2.76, 2.61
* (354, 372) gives 6.48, 1.94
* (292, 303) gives 2.12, 2.74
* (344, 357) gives 4.14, 2.12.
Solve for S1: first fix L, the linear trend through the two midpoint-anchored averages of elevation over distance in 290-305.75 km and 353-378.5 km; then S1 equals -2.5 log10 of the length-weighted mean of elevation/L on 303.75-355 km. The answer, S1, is -0.06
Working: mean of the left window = 2.77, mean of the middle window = 2.61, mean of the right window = 2.12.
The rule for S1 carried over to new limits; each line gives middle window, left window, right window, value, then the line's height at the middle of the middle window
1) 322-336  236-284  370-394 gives 0.14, 3.09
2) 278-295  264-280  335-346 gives 0.17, 3.43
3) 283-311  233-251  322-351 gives 0.03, 2.84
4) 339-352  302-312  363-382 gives 0.05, 2.57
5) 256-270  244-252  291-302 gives -0.16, 3.26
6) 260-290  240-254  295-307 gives -0.11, 3.05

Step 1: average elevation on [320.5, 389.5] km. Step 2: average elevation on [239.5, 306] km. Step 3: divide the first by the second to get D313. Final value 0.76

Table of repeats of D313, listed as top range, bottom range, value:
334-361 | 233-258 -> 0.70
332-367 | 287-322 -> 0.83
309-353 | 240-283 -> 0.75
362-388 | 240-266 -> 0.72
